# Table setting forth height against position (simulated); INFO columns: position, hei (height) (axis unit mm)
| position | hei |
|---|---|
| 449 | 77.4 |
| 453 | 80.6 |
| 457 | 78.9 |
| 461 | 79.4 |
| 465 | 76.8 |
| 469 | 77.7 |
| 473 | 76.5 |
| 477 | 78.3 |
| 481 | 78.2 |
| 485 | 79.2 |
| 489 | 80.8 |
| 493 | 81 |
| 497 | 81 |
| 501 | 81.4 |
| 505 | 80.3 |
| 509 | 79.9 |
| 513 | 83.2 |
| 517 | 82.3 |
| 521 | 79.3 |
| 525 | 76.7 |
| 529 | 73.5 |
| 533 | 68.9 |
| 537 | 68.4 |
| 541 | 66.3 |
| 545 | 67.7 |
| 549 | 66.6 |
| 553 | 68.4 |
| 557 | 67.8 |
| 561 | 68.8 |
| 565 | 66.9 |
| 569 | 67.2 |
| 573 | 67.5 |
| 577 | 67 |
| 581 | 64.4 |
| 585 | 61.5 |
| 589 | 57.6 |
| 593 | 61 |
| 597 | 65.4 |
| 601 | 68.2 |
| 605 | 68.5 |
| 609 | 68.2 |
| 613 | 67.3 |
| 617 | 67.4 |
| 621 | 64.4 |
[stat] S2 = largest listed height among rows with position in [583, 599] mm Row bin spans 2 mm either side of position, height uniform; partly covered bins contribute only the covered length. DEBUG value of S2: 65.4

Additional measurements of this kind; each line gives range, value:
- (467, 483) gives 78.3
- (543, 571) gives 68.8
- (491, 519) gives 83.2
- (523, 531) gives 76.7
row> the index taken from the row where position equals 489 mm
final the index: 80.8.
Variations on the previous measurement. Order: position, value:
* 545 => 67.7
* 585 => 61.5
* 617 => 67.4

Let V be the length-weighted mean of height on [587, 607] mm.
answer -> 64.1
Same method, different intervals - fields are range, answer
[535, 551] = 67.2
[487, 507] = 80.9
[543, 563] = 67.9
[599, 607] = 68.3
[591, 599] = 63.2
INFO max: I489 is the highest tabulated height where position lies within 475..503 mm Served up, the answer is 81.4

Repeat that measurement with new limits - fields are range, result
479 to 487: 79.2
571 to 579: 67.5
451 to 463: 80.6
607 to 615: 68.2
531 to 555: 68.9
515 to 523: 82.3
